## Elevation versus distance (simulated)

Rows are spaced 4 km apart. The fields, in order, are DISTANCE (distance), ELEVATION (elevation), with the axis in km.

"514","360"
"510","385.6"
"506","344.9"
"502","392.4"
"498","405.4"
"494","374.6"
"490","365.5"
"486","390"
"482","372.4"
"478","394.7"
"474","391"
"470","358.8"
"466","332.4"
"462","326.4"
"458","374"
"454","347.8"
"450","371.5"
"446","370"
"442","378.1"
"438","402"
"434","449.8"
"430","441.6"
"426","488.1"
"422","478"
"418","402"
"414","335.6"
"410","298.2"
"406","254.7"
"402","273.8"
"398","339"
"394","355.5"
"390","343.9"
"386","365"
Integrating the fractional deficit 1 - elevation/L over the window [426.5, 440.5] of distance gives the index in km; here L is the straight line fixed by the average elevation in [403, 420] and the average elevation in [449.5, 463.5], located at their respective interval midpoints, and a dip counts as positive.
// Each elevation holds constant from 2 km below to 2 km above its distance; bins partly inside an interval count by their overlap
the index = -4.1 km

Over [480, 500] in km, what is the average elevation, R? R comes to 382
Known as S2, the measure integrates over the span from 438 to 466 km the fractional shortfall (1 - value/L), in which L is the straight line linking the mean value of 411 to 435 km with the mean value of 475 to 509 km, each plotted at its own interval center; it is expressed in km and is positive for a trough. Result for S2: 3.1 km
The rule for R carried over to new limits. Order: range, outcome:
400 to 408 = 264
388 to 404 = 328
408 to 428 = 400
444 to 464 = 358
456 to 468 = 344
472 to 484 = 386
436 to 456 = 374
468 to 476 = 375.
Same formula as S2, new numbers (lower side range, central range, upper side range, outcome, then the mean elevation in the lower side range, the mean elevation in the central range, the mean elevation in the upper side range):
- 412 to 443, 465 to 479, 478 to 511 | 0.9 km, 423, 370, 380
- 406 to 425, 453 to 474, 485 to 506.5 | 1.4 km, 371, 352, 381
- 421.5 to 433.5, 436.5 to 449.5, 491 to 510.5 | 1.9 km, 466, 381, 379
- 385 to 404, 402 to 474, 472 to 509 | -3.9 km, 334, 375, 381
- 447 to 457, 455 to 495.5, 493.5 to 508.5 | 0.4 km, 362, 367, 380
